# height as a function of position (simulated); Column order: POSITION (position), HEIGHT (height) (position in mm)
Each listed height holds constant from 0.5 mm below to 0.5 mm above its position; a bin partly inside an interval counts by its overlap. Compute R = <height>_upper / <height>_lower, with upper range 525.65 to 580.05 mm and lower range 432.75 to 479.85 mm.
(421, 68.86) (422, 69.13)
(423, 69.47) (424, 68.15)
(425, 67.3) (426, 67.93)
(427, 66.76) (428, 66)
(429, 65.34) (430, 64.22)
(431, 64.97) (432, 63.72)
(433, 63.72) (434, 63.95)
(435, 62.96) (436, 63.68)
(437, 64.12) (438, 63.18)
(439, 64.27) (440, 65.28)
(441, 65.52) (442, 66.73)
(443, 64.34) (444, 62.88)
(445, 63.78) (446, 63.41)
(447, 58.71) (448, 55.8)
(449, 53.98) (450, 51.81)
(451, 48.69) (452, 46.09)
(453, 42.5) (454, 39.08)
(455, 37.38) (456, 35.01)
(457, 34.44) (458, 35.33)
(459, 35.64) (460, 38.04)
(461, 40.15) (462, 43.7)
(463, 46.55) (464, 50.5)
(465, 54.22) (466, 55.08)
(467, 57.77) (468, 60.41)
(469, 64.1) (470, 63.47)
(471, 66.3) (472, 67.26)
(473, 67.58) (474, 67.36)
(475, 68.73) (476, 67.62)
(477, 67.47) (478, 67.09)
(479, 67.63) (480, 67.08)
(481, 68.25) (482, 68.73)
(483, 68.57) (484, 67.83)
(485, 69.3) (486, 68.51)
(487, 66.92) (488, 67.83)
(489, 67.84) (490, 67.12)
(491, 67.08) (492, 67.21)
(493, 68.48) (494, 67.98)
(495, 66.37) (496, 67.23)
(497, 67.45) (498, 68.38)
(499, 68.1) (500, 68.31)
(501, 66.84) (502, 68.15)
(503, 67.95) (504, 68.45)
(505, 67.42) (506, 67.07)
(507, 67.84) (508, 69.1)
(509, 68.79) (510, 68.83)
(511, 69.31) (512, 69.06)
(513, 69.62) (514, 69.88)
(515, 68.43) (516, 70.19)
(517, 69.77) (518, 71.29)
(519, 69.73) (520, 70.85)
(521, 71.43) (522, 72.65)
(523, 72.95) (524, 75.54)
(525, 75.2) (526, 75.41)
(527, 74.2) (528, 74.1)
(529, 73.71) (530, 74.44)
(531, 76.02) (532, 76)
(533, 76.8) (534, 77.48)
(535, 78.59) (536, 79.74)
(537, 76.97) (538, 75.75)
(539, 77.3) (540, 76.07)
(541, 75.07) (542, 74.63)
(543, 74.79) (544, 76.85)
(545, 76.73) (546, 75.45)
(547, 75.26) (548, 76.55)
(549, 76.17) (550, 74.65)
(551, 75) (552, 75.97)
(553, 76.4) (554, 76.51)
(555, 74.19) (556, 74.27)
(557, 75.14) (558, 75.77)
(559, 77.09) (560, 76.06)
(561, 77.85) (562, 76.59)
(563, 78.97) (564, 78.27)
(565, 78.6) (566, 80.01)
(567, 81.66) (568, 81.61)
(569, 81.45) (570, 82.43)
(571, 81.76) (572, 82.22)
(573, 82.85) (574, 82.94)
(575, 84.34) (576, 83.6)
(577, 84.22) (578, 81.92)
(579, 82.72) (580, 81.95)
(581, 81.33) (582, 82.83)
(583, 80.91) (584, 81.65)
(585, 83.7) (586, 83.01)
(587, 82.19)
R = 1.4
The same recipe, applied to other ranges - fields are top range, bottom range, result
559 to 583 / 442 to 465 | 1.68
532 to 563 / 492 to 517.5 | 1.12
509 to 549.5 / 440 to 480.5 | 1.34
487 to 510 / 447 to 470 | 1.43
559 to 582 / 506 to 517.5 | 1.17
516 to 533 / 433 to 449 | 1.16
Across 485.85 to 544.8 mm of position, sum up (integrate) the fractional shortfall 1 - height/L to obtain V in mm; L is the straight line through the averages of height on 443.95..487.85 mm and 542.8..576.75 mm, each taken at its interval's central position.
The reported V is -2.9 mm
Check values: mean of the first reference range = 56.6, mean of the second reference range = 78.3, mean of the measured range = 71.3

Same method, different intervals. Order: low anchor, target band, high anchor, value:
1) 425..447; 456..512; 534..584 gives 5.9 mm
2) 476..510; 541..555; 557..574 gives 0.2 mm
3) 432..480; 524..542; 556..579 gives -0.8 mm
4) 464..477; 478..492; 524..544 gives -0.4 mm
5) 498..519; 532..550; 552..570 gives -0.5 mm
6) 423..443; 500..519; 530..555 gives 1.1 mm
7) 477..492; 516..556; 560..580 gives 0.5 mm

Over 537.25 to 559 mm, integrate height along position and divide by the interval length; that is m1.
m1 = 75.7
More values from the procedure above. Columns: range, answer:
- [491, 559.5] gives 72.5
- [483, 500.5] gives 67.8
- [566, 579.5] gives 82.5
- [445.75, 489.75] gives 56.8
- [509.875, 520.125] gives 69.7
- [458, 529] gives 65.7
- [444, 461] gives 46.5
